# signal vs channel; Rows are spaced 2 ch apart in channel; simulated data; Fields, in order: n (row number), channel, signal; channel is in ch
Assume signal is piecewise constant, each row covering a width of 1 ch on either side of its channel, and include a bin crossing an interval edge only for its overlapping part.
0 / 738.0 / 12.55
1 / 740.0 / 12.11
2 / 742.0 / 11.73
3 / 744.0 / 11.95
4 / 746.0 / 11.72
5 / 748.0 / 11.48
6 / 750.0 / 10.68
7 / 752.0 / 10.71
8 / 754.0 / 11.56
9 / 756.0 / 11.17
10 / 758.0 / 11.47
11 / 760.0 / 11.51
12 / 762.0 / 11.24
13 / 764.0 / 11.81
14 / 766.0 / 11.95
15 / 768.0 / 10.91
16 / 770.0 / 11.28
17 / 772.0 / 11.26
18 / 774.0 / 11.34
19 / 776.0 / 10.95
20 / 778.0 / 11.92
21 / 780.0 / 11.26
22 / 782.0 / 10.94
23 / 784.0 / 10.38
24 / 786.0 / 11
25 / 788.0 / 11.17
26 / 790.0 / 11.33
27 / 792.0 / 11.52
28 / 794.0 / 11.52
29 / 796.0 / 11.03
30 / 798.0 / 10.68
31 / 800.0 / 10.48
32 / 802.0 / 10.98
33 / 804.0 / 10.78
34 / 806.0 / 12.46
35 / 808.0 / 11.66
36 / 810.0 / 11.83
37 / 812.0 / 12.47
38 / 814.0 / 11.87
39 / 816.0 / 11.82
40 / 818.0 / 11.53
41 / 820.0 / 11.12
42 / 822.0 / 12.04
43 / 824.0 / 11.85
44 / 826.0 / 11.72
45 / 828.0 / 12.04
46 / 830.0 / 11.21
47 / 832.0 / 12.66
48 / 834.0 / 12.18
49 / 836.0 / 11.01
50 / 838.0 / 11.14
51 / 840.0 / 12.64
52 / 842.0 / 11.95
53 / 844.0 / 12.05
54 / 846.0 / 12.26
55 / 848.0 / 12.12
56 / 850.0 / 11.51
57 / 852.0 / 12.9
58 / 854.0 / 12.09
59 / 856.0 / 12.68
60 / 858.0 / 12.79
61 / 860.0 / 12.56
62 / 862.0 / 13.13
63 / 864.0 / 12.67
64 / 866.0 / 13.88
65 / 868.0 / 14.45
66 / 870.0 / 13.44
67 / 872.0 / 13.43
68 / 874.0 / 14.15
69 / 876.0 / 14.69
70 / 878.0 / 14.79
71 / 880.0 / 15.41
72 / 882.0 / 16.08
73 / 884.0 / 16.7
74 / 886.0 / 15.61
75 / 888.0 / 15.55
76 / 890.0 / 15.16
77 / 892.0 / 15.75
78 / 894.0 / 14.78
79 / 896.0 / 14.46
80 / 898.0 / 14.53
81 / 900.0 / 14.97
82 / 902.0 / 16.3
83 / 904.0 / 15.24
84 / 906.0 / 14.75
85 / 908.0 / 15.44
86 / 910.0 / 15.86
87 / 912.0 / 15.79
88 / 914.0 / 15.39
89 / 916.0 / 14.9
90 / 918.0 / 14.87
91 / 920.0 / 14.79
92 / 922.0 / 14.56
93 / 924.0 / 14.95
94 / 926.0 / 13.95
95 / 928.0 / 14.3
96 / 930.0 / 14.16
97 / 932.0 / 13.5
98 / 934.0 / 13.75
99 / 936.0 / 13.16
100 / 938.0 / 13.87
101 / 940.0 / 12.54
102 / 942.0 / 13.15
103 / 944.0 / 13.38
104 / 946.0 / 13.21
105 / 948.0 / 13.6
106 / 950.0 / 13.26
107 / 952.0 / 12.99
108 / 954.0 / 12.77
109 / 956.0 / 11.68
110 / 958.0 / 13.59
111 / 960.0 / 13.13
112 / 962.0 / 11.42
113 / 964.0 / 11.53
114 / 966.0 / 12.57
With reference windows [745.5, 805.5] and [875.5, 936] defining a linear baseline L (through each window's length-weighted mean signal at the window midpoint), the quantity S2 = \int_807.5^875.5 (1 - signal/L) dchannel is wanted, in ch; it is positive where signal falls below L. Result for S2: 4.11 ch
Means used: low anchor 11.2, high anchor 15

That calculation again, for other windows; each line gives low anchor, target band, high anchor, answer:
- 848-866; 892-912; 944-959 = -3.76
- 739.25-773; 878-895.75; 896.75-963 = -2.82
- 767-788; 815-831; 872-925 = 1.24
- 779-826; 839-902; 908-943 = -4.01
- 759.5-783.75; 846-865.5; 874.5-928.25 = 1.84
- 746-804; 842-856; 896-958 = 0.52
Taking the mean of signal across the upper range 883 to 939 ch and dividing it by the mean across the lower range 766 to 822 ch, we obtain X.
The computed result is 1.31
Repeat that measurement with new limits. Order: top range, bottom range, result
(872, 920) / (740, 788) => 1.34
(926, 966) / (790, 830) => 1.14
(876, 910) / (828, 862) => 1.26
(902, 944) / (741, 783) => 1.27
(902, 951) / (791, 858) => 1.22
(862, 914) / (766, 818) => 1.32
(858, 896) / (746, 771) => 1.28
